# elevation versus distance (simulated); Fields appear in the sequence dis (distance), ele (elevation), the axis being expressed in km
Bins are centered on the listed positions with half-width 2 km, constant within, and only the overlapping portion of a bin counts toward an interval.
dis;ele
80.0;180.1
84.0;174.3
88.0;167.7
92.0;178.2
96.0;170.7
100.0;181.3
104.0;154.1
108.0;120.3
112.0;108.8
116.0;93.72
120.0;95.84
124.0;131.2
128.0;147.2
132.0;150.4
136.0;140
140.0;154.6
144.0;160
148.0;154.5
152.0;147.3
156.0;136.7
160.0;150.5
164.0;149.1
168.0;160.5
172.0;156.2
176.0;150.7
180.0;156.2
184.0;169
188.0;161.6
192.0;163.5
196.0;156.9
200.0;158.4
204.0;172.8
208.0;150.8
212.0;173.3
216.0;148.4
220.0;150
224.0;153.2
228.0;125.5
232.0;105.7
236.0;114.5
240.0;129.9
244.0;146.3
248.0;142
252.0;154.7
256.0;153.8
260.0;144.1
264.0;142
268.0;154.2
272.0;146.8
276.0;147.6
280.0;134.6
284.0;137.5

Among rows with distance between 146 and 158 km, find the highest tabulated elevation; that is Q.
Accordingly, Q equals 154.5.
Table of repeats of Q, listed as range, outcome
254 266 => 153.8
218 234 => 153.2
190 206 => 172.8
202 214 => 173.3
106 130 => 147.2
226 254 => 154.7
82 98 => 178.2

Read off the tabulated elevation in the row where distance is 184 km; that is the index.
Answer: 169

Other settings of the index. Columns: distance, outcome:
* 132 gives 150.4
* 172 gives 156.2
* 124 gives 131.2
